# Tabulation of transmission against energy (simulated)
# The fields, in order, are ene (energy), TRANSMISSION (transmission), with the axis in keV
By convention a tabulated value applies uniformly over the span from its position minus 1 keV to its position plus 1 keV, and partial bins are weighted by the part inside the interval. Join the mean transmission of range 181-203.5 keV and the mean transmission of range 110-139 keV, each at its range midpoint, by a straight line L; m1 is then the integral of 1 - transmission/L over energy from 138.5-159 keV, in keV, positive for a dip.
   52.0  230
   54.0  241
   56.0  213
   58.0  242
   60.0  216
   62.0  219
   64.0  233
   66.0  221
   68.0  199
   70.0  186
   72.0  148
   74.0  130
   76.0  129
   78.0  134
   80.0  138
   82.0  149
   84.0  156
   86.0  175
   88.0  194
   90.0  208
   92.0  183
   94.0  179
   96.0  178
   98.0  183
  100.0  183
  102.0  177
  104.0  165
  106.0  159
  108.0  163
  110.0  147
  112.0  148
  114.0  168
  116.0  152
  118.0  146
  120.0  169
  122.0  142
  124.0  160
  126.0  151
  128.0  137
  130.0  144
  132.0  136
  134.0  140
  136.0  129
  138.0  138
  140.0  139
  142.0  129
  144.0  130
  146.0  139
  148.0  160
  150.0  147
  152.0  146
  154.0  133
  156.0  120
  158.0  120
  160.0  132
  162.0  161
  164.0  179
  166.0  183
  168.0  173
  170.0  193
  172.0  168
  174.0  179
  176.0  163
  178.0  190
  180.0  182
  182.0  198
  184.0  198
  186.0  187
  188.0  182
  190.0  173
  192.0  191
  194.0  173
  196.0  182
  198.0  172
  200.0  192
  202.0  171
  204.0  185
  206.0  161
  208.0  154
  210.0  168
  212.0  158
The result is 3.0 keV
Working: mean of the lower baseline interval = 147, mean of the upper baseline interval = 184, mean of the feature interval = 136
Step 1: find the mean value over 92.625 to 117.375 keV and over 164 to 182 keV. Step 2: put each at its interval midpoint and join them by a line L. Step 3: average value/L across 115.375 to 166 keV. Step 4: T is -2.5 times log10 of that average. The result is 0.20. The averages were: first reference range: 167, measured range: 144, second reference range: 180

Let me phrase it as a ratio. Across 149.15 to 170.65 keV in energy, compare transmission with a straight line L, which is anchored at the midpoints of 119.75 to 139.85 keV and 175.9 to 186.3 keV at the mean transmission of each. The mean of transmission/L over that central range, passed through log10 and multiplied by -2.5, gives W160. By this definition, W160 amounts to 0.118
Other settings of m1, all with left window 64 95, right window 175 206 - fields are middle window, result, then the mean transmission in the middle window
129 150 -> 4.5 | 139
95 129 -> 2.6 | 160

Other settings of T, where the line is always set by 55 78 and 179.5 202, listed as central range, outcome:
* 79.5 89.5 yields 0.15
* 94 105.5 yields 0.08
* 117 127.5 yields 0.23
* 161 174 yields 0.05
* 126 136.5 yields 0.33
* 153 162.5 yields 0.37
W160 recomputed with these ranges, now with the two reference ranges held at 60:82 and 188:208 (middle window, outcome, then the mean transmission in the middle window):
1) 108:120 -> 0.14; 154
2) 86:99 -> -0.07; 187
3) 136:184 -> 0.13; 157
